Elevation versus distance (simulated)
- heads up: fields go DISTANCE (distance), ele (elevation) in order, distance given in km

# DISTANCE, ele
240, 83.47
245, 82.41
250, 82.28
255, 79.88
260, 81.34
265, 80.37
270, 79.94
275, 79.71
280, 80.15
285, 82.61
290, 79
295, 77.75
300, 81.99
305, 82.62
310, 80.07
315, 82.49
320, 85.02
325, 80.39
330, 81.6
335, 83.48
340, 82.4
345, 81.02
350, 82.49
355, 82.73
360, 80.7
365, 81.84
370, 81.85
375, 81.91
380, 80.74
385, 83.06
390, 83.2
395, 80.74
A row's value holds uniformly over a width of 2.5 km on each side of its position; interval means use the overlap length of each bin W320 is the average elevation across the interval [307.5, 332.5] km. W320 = 81.9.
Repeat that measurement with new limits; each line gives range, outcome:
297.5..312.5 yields 81.6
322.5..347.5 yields 81.8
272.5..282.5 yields 79.9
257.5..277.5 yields 80.3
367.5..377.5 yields 81.9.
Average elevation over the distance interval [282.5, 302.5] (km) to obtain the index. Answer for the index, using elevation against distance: 80.3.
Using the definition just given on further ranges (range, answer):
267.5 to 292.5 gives 80.3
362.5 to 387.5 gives 81.9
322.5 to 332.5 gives 81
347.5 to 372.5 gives 81.9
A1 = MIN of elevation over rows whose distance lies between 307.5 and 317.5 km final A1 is 80.07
